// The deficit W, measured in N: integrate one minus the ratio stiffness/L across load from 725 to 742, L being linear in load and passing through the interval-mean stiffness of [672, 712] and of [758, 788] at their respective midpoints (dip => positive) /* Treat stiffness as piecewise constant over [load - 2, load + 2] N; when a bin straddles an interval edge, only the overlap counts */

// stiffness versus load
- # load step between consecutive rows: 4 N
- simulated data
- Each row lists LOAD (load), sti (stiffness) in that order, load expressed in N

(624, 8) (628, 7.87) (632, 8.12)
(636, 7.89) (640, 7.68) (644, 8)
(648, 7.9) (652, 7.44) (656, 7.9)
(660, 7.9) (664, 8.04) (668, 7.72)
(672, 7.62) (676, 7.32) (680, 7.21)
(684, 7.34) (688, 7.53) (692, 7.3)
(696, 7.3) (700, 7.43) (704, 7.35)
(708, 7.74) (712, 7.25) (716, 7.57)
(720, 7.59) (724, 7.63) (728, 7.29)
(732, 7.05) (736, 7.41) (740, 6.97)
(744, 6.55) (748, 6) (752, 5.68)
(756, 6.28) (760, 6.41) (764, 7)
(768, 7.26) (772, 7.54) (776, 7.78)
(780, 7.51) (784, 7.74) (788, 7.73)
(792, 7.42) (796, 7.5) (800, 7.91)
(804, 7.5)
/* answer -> 0.38 N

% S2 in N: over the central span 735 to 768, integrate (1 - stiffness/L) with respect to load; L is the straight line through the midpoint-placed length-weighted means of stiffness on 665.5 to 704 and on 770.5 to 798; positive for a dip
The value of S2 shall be 4.33 N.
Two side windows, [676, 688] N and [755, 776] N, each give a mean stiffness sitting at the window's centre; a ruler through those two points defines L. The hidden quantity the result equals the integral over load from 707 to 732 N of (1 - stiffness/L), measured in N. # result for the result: -1.0 N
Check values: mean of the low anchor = 7.33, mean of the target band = 7.47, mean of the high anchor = 7.01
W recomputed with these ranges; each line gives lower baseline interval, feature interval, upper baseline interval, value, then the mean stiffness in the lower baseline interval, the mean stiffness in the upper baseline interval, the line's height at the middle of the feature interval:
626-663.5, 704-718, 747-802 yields 0.0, 7.86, 7.15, 7.5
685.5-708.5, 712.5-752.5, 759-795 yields 2.1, 7.42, 7.41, 7.41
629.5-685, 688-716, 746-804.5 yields 0.3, 7.73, 7.14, 7.51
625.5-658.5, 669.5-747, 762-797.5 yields 3.6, 7.85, 7.5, 7.68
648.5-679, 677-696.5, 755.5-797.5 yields 0.7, 7.7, 7.32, 7.62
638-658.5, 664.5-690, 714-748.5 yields 0.3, 7.79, 7.17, 7.57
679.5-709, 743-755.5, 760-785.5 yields 2.2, 7.4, 7.38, 7.39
